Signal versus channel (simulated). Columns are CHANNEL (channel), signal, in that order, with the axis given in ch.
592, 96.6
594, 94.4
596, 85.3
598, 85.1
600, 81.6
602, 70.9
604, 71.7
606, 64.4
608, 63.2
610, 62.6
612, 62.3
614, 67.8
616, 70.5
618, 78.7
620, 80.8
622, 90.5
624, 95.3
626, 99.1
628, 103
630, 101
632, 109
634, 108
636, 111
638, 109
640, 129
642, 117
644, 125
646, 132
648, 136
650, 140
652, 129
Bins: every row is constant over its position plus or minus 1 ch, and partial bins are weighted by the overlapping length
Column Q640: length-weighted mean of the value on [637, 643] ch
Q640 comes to 118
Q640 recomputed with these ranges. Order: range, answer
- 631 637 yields 109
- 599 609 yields 70.4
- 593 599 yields 88.3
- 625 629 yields 101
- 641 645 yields 121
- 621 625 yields 92.9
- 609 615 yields 64.2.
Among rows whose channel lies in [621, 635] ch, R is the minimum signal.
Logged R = 90.5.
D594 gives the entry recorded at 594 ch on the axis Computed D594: 94.4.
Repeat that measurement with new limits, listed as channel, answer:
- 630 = 101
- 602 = 70.9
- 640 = 129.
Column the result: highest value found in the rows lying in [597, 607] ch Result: 85.1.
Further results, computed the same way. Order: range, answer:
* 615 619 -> 78.7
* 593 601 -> 94.4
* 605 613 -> 64.4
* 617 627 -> 99.1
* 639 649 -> 136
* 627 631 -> 103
